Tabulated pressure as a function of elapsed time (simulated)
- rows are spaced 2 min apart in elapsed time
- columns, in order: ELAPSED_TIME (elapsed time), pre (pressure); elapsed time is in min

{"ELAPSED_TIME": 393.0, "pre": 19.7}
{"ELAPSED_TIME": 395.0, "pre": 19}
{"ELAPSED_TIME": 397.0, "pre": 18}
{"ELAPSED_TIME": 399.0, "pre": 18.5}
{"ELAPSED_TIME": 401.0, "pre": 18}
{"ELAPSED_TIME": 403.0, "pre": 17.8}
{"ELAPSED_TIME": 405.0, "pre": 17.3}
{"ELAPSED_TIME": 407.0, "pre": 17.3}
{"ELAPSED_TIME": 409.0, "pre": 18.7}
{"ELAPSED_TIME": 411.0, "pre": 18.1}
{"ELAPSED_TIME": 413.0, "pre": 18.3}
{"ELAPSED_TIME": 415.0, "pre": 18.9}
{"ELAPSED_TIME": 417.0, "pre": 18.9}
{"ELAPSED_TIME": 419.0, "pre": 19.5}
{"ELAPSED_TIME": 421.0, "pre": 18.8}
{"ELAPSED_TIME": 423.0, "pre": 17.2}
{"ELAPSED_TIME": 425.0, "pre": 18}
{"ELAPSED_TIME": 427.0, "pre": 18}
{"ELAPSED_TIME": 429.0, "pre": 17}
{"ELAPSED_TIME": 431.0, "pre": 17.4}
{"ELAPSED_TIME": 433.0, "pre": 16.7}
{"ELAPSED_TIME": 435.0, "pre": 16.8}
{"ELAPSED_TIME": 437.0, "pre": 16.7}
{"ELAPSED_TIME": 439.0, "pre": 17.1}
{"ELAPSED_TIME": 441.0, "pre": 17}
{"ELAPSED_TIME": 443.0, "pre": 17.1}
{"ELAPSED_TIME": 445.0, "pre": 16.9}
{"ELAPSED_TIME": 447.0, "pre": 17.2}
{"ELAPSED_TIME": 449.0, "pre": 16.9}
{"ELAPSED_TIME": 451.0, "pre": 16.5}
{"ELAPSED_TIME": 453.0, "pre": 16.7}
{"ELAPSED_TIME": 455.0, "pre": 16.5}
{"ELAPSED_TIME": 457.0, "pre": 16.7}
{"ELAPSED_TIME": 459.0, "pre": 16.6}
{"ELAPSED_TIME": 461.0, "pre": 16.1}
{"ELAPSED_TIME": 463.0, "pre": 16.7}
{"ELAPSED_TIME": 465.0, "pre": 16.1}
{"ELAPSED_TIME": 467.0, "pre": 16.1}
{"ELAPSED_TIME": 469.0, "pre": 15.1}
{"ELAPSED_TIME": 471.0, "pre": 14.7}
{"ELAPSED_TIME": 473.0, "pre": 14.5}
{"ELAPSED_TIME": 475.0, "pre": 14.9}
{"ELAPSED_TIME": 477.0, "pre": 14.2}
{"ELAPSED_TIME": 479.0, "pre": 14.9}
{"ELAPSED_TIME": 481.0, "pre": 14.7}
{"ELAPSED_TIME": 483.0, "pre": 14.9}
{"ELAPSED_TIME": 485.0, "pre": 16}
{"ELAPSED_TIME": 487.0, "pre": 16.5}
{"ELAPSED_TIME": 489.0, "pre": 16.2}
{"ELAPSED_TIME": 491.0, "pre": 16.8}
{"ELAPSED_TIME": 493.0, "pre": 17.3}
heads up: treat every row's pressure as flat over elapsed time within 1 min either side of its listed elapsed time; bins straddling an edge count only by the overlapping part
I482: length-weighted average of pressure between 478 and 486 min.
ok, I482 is 15.1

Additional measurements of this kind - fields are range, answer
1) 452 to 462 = 16.5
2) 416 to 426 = 18.5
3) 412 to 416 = 18.6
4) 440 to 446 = 17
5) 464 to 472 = 15.5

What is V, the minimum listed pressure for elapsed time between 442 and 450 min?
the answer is 16.9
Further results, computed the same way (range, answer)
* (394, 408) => 17.3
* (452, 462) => 16.1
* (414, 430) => 17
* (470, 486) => 14.2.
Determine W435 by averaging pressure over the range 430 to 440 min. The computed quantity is 16.9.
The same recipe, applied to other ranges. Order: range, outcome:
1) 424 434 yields 17.4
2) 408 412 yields 18.4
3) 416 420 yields 19.2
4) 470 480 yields 14.6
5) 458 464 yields 16.5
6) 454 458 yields 16.6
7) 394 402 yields 18.4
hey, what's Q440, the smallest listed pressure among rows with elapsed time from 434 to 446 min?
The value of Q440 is 16.7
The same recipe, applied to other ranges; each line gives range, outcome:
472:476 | 14.5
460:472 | 14.7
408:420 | 18.1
